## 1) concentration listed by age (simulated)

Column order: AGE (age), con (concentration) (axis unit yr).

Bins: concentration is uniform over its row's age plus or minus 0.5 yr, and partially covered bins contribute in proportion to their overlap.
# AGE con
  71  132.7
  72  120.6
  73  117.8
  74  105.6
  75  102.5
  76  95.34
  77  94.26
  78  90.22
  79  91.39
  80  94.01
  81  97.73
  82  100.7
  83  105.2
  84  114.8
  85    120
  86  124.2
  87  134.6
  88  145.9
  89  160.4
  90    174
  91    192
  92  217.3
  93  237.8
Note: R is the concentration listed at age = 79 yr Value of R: 91.39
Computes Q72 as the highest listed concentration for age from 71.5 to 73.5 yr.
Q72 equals 120.6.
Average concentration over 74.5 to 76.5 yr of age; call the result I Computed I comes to 98.9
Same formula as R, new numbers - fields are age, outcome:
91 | 192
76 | 95.34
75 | 102.5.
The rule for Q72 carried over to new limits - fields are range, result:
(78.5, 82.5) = 100.7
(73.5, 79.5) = 105.6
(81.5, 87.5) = 134.6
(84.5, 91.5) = 192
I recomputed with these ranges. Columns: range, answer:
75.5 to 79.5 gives 92.8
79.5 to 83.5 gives 99.4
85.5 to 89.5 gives 141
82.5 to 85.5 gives 113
